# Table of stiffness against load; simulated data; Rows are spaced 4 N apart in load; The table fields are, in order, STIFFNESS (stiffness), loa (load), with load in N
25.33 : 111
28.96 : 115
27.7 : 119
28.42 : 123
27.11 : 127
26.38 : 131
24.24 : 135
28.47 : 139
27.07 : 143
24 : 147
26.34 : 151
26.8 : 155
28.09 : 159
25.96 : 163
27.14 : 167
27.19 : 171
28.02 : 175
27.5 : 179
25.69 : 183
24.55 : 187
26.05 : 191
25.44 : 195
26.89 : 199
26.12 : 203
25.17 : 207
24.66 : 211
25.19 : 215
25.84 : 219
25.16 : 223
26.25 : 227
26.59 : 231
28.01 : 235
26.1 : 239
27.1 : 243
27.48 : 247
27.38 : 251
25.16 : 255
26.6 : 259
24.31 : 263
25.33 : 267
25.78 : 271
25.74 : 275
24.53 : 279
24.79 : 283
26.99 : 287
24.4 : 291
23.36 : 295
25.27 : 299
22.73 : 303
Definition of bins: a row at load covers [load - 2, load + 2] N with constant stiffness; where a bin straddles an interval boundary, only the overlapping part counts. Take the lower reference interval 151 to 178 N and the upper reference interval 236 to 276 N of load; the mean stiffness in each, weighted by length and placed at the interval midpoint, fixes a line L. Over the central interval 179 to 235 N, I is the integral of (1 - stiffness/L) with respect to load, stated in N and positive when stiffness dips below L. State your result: 1.83 N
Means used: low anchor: 27.1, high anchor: 26.2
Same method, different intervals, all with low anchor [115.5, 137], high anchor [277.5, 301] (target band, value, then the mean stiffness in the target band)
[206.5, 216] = 0.3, 25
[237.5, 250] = -0.7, 27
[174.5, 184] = -0.3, 27.1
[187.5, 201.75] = 0.1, 26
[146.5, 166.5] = 0.1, 26.5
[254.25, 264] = -0.1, 25.5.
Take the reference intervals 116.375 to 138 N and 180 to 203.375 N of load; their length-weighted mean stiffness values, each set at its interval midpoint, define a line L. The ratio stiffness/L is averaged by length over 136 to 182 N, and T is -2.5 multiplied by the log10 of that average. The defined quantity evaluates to -0.020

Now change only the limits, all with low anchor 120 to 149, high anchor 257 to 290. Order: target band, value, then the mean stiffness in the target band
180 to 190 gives 0.03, 25.5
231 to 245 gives -0.05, 27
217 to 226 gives 0.01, 25.6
